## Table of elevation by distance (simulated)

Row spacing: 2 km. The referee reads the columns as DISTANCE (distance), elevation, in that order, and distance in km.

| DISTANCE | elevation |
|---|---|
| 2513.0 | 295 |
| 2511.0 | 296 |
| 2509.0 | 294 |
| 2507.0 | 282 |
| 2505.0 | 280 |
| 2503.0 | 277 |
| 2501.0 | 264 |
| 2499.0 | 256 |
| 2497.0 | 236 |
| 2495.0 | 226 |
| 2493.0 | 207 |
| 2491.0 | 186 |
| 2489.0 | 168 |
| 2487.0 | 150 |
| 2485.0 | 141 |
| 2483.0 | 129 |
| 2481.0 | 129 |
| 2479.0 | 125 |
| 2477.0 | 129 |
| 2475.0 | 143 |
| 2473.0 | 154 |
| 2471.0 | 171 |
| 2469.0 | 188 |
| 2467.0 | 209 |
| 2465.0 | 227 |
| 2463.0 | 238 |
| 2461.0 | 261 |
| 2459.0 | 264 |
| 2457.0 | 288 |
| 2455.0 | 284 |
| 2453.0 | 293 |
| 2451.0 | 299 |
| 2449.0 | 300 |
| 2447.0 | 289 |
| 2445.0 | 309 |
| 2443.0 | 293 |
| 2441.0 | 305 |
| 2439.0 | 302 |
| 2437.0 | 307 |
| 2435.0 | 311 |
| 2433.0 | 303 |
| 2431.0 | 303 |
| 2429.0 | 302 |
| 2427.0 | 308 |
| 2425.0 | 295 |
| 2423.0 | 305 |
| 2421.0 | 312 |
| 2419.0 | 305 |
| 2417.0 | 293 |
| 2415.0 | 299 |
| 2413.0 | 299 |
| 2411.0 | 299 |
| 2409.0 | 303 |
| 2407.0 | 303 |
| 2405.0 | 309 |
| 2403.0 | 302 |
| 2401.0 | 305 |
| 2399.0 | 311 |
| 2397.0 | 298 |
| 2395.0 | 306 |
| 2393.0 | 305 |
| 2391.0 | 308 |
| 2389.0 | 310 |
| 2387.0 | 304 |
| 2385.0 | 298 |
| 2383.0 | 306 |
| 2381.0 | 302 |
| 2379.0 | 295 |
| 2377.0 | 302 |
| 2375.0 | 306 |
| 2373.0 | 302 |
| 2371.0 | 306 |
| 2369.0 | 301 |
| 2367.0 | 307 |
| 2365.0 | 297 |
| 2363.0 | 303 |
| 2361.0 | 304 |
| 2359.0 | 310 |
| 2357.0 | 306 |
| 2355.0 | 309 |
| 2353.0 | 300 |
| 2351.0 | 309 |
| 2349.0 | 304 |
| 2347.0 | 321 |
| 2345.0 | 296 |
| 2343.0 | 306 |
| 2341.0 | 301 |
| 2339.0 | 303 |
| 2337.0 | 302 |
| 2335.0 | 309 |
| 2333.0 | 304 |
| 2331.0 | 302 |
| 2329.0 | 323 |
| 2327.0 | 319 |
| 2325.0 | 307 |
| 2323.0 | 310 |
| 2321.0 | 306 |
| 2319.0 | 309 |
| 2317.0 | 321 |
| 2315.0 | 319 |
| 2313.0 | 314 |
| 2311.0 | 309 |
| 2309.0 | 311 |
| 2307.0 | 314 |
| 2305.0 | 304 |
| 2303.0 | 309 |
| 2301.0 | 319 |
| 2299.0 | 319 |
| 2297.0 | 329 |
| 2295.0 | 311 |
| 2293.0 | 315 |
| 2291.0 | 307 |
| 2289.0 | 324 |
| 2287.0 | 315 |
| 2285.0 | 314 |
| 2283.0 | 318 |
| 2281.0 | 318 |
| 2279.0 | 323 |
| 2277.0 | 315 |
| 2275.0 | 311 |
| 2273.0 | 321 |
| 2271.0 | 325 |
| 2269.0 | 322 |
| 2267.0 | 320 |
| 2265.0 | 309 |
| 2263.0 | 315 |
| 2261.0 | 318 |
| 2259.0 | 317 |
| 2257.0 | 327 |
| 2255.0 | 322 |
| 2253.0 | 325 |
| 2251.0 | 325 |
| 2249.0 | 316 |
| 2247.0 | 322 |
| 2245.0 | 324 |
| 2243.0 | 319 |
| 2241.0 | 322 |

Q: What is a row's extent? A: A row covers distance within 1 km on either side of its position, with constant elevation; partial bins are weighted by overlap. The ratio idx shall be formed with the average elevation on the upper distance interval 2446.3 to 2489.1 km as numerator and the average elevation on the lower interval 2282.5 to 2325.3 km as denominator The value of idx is 0.66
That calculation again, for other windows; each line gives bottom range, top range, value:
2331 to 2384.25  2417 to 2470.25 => 0.93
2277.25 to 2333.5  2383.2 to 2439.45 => 0.97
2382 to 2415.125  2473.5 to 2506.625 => 0.63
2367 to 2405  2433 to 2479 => 0.83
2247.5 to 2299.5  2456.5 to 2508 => 0.64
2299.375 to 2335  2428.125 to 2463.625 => 0.94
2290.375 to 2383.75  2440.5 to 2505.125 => 0.72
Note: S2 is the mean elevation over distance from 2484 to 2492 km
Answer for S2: 161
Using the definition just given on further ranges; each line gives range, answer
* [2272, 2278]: 316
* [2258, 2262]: 318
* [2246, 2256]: 322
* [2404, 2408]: 306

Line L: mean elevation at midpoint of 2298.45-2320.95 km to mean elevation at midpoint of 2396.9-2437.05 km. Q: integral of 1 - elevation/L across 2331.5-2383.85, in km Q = 0.8 km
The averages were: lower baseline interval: 313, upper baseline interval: 303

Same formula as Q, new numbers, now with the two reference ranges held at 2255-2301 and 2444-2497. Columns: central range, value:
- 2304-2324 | -0.9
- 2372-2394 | -3.7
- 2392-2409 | -3.7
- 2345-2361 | -1.8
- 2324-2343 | -1.3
